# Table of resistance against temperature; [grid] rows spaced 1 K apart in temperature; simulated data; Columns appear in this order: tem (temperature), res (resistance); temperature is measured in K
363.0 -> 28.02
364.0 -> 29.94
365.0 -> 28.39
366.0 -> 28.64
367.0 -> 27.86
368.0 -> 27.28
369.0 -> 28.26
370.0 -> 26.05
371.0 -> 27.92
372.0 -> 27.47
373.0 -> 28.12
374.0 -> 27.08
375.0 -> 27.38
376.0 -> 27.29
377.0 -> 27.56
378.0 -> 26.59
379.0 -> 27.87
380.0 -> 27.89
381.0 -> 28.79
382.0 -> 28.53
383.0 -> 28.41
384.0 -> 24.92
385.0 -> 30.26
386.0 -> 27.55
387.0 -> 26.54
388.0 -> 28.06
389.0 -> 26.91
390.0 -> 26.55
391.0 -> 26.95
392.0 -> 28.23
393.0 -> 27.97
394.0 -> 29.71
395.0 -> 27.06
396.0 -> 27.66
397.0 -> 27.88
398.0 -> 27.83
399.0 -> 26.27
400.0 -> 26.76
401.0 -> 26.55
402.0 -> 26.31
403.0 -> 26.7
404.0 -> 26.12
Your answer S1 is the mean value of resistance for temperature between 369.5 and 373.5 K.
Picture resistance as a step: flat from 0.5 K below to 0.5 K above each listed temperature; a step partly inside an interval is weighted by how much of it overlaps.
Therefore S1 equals 27.4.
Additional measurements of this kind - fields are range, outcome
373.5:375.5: 27.2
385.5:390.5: 27.1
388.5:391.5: 26.8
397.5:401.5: 26.9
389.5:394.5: 27.9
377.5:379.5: 27.2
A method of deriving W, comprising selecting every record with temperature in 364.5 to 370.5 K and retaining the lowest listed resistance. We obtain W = 26.05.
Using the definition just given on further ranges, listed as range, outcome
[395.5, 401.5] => 26.27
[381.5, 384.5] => 24.92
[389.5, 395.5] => 26.55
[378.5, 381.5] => 27.87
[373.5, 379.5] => 26.59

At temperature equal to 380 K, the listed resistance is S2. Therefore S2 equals 27.89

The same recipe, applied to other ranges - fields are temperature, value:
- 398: 27.83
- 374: 27.08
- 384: 24.92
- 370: 26.05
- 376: 27.29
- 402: 26.31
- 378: 26.59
